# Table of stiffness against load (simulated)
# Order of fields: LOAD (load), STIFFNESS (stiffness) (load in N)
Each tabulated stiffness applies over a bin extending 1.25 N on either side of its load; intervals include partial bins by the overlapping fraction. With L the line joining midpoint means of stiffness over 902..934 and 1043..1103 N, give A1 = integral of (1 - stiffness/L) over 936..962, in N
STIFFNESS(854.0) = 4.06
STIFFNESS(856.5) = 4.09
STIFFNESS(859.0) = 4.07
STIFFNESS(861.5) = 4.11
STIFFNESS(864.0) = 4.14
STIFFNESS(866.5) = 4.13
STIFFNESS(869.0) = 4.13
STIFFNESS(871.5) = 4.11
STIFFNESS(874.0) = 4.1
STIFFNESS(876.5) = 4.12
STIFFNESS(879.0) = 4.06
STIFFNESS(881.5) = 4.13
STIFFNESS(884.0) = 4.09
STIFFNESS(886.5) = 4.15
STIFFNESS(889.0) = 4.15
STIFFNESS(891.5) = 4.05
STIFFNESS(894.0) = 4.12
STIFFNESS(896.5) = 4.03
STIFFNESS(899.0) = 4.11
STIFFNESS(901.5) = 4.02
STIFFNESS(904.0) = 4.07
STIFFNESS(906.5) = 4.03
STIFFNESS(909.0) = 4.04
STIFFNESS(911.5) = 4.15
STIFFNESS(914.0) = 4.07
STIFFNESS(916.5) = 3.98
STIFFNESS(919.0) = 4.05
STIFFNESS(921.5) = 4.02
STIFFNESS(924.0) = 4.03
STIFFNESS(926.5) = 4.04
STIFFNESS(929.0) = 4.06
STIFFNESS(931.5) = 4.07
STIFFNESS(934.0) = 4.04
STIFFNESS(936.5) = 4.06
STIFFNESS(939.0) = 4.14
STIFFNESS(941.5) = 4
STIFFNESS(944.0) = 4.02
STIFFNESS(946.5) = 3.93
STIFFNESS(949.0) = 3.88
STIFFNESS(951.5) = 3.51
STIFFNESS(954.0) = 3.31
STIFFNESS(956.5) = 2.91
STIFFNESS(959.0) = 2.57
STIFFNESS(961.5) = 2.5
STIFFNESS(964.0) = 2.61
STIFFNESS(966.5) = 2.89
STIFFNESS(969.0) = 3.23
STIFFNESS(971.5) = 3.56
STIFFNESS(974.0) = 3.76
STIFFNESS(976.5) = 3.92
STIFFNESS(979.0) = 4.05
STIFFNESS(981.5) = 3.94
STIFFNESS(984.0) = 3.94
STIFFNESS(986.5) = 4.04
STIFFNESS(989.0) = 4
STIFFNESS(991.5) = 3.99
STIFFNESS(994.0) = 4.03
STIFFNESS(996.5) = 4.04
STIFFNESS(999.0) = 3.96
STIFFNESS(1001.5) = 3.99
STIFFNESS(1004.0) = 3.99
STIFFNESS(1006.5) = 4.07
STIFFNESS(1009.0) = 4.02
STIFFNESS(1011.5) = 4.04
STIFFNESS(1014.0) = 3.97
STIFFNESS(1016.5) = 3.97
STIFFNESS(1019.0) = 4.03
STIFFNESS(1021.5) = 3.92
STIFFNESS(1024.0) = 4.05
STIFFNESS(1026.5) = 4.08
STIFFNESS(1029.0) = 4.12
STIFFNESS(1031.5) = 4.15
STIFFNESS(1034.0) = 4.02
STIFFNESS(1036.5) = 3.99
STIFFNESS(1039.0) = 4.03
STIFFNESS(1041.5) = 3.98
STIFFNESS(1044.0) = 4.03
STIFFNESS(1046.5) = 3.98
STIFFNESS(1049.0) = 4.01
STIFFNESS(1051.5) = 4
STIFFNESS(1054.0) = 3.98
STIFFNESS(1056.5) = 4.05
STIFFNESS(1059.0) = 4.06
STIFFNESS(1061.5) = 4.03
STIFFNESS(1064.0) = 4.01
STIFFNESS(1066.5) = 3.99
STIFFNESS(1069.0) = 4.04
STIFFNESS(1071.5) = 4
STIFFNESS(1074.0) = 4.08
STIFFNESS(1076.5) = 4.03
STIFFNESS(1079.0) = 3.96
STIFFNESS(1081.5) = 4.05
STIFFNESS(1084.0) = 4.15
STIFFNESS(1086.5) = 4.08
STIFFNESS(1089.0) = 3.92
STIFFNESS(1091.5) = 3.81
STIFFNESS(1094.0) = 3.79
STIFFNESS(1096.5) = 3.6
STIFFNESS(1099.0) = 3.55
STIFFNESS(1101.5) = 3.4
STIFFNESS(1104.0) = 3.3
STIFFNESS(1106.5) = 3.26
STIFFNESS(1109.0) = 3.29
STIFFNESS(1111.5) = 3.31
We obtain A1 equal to 3.12 N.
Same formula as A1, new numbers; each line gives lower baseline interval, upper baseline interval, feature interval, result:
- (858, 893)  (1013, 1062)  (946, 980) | 6.3 N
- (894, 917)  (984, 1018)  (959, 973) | 3.8 N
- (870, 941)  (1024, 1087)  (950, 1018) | 6.6 N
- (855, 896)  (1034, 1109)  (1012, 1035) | -0.5 N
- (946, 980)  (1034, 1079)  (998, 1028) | -2.6 N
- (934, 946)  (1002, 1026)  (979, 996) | 0.1 N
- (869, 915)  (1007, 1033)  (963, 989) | 2.8 N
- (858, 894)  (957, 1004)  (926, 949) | -1.3 N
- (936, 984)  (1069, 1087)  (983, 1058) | -4.5 N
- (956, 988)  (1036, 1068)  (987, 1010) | -2.6 N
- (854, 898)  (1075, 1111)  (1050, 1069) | -1.2 N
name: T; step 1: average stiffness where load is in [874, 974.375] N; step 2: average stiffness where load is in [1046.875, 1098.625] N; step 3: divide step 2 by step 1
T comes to 1.0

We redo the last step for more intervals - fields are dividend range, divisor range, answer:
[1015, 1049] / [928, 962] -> 1.10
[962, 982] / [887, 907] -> 0.84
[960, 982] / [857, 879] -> 0.82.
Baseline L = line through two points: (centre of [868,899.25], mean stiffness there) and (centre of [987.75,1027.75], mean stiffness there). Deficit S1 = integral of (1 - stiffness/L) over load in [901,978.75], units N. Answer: 6.4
